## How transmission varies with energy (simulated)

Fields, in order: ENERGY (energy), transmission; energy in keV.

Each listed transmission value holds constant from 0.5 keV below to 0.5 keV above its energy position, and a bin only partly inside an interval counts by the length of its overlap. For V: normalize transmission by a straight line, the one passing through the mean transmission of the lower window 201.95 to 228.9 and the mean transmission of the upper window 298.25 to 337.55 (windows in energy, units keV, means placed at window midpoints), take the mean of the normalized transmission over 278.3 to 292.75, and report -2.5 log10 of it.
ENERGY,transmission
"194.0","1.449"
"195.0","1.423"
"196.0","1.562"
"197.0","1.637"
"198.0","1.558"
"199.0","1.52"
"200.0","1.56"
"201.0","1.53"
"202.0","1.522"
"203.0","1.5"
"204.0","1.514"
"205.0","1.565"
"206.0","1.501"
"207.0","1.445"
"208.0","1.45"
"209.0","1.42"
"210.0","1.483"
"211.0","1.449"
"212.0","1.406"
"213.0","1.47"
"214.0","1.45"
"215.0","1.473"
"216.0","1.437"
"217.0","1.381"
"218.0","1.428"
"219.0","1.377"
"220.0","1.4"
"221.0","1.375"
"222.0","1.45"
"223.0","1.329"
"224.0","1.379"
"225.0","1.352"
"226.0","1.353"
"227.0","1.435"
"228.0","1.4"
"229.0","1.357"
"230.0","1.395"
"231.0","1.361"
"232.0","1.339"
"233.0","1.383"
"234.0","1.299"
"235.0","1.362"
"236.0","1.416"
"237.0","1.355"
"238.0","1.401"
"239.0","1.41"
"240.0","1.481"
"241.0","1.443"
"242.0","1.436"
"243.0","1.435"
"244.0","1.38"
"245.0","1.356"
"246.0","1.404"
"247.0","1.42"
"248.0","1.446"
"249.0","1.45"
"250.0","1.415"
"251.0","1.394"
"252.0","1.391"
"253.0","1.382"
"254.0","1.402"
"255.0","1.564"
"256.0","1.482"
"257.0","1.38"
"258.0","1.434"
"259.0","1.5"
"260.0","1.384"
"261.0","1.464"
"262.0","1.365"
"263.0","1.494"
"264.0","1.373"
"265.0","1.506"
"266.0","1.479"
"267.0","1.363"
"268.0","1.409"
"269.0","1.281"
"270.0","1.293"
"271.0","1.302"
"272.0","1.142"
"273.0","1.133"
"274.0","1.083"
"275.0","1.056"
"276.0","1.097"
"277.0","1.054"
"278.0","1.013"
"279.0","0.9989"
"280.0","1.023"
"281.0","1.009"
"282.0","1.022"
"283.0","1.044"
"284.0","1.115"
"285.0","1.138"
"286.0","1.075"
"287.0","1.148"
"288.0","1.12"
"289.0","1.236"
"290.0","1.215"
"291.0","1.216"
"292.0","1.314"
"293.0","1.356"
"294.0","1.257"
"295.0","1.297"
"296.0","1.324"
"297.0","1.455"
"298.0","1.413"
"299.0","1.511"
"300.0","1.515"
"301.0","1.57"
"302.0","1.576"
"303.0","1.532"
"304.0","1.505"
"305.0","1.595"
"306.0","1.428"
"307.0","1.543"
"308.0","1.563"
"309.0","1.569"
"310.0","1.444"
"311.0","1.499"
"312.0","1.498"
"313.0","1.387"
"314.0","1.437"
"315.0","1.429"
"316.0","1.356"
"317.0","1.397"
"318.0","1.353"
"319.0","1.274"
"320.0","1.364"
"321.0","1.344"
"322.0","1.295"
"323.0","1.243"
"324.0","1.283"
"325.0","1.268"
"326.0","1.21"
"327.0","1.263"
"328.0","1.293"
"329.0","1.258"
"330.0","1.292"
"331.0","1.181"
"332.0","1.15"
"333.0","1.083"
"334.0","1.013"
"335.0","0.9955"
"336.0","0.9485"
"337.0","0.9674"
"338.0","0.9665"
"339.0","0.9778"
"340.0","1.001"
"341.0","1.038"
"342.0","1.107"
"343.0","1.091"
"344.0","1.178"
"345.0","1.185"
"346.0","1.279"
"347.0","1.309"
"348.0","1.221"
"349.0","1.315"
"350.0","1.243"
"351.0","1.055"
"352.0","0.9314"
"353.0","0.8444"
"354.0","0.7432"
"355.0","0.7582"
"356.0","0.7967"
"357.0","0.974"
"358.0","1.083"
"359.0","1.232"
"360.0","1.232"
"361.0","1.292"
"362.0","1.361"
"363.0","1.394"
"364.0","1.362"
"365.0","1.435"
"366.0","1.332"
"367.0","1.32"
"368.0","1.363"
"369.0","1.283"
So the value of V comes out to 0.22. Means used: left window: 1.43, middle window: 1.12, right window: 1.34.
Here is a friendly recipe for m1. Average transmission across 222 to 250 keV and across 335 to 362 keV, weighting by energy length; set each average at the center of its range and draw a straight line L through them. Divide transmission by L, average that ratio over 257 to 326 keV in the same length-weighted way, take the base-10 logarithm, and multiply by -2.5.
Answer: -0.08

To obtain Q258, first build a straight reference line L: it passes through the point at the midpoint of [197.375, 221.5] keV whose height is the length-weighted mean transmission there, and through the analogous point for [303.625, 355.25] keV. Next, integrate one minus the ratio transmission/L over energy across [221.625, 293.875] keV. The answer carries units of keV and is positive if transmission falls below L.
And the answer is 3.2 keV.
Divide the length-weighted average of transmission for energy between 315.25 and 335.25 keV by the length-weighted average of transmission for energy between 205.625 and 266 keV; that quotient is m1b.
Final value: 0.88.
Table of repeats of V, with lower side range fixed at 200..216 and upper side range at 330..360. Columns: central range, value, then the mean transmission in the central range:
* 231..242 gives 0.00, 1.39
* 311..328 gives -0.17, 1.34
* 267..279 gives 0.10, 1.17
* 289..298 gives -0.07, 1.31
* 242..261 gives -0.06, 1.42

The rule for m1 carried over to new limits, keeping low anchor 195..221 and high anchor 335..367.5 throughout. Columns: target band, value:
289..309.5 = -0.15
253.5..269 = -0.07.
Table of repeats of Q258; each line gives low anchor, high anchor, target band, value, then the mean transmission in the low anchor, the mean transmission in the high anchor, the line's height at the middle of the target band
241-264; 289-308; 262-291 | 4.8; 1.43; 1.42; 1.42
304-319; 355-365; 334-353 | 2.7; 1.46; 1.18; 1.28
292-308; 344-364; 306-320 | -0.6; 1.46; 1.13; 1.38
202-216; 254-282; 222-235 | 0.4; 1.47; 1.28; 1.41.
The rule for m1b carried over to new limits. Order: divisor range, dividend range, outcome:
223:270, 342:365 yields 0.81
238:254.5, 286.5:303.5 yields 0.96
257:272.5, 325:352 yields 0.82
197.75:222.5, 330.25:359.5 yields 0.72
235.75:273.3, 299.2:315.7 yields 1.07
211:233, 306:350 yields 0.90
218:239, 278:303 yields 0.91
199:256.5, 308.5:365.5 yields 0.84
